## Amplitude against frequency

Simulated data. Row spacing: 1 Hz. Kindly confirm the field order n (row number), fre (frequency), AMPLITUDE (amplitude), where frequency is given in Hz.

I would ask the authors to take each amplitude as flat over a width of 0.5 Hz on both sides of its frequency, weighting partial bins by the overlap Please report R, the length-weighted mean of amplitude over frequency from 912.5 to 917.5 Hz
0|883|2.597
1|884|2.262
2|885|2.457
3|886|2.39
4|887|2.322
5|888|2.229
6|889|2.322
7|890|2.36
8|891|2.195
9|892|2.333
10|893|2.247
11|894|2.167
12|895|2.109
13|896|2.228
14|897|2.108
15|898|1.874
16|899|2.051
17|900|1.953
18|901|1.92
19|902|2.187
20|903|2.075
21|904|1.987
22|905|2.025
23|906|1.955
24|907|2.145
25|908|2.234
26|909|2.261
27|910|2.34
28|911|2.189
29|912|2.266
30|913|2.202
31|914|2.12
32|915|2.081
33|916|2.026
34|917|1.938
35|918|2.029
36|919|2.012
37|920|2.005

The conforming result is 2.07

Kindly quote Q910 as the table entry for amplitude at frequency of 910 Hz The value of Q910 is 2.34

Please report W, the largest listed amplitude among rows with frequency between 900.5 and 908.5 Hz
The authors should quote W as 2.234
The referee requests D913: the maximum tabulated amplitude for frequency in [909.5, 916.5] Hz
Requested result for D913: 2.34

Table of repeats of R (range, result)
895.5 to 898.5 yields 2.07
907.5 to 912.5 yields 2.26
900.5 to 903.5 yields 2.06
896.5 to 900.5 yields 2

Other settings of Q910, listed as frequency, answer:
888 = 2.229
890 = 2.36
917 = 1.938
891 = 2.195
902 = 2.187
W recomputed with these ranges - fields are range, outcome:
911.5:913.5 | 2.266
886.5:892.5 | 2.36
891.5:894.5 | 2.333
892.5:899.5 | 2.247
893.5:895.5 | 2.167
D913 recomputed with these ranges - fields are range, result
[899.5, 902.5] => 2.187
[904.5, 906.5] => 2.025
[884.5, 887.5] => 2.457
